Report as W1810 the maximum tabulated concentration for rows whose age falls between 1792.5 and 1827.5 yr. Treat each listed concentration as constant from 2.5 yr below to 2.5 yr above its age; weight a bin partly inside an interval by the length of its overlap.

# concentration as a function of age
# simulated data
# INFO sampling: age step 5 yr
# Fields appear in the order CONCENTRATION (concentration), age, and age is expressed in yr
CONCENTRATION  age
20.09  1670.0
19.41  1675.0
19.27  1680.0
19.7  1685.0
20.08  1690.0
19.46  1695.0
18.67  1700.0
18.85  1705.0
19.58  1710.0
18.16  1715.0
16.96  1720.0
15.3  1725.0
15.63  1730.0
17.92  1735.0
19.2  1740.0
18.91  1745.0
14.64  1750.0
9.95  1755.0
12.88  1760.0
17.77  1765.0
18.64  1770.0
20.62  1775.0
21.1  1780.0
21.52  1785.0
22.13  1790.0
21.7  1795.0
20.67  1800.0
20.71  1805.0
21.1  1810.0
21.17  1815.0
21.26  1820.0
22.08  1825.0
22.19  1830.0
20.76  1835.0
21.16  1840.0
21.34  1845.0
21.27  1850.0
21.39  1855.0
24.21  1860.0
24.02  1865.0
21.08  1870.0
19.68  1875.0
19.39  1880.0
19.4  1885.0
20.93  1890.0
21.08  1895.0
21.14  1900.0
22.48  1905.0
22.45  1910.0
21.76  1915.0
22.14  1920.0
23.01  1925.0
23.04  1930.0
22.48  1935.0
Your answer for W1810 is 22.08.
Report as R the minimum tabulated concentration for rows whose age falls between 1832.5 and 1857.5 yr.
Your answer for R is 20.76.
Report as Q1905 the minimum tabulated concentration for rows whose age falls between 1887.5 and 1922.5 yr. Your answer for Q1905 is 20.93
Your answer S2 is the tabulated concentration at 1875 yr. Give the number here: 19.68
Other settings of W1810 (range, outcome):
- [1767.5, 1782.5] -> 21.1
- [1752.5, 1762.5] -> 12.88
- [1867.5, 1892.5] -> 21.08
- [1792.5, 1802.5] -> 21.7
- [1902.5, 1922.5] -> 22.48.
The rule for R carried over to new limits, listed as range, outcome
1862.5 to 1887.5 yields 19.39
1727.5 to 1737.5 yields 15.63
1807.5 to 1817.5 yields 21.1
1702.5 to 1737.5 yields 15.3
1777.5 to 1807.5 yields 20.67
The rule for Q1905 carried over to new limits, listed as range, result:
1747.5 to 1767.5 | 9.95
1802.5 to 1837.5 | 20.71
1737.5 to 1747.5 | 18.91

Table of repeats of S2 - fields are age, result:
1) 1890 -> 20.93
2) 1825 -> 22.08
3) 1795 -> 21.7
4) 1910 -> 22.45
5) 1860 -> 24.21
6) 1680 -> 19.27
